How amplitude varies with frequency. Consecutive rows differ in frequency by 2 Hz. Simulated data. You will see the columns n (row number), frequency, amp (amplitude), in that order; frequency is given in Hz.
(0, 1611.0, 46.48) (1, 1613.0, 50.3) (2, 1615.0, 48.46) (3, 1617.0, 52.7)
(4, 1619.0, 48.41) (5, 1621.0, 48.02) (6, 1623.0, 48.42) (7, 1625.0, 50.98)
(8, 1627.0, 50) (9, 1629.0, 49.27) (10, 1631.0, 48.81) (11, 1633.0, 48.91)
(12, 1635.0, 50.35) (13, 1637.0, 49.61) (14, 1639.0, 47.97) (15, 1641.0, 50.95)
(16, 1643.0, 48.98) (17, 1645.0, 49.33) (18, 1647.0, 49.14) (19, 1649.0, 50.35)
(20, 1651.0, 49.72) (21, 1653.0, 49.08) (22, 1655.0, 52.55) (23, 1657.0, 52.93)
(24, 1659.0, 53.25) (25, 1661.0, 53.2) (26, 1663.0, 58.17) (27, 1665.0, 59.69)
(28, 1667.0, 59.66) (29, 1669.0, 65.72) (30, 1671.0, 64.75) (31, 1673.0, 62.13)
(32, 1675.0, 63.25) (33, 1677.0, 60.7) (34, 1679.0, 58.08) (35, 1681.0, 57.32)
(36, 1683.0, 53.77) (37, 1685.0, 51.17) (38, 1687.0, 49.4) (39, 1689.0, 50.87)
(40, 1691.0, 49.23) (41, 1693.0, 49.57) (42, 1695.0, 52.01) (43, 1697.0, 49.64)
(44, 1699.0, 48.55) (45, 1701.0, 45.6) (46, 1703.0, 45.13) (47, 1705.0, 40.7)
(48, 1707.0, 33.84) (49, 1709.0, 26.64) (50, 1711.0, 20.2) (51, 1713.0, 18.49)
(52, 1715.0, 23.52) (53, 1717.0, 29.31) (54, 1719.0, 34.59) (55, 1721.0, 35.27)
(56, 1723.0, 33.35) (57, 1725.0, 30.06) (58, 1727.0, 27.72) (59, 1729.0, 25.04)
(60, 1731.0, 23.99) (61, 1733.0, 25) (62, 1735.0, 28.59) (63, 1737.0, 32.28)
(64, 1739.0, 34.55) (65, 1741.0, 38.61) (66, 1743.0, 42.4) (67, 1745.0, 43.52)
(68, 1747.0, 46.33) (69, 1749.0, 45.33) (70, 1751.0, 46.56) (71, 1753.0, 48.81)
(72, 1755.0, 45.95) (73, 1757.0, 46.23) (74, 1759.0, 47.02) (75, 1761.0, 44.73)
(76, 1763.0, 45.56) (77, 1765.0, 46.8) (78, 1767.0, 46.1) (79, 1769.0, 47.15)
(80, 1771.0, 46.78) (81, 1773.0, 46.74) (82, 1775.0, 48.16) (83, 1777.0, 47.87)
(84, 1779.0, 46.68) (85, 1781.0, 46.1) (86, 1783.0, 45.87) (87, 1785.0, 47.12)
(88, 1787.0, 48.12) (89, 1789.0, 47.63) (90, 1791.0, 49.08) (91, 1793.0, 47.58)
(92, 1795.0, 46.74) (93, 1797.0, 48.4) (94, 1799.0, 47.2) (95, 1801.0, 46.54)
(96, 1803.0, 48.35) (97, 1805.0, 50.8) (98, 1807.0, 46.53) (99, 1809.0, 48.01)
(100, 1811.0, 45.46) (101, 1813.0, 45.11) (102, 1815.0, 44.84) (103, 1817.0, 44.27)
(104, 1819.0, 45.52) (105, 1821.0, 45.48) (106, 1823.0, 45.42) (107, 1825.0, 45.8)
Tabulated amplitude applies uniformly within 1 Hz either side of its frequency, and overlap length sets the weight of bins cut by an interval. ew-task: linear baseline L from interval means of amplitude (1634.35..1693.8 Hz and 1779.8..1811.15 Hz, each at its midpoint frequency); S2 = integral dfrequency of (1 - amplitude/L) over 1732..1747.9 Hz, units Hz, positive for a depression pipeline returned 4.4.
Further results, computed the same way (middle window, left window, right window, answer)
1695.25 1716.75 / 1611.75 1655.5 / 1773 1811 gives 5.8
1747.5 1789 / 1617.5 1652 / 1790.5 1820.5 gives 0.7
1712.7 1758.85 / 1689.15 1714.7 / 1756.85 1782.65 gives 8.5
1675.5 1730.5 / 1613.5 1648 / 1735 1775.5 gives 6.7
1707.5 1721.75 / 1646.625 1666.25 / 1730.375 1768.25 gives 5.8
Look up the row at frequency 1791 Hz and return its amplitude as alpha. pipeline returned 49.08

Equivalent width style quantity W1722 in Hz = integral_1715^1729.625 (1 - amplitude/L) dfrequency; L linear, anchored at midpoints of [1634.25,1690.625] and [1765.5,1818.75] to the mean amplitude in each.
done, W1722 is 5.9 Hz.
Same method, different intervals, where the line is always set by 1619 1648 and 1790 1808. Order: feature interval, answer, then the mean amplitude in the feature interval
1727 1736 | 4.2 Hz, 25.9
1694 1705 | 0.3 Hz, 47.5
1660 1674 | -3.3 Hz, 60.5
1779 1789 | 0.2 Hz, 46.9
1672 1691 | -2.7 Hz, 55.9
